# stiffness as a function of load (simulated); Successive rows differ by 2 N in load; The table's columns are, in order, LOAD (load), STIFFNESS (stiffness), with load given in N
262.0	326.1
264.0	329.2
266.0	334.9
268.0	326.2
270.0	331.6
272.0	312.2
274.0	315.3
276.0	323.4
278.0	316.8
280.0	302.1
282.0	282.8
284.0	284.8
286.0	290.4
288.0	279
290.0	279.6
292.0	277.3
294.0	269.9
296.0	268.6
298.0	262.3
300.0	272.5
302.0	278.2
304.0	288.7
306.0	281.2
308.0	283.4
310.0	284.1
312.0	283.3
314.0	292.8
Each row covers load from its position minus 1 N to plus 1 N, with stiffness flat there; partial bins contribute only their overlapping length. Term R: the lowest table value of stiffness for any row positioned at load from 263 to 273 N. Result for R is 312.2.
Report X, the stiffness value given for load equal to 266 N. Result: 334.9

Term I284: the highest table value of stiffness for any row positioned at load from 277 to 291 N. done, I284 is 316.8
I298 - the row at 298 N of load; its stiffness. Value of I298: 262.3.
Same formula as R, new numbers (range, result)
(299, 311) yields 272.5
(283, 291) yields 279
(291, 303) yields 262.3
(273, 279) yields 315.3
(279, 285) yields 282.8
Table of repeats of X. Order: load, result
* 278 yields 316.8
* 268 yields 326.2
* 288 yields 279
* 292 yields 277.3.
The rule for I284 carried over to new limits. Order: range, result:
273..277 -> 323.4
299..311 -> 288.7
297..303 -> 278.2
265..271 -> 334.9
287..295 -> 279.6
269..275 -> 331.6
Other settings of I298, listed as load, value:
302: 278.2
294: 269.9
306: 281.2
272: 312.2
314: 292.8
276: 323.4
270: 331.6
